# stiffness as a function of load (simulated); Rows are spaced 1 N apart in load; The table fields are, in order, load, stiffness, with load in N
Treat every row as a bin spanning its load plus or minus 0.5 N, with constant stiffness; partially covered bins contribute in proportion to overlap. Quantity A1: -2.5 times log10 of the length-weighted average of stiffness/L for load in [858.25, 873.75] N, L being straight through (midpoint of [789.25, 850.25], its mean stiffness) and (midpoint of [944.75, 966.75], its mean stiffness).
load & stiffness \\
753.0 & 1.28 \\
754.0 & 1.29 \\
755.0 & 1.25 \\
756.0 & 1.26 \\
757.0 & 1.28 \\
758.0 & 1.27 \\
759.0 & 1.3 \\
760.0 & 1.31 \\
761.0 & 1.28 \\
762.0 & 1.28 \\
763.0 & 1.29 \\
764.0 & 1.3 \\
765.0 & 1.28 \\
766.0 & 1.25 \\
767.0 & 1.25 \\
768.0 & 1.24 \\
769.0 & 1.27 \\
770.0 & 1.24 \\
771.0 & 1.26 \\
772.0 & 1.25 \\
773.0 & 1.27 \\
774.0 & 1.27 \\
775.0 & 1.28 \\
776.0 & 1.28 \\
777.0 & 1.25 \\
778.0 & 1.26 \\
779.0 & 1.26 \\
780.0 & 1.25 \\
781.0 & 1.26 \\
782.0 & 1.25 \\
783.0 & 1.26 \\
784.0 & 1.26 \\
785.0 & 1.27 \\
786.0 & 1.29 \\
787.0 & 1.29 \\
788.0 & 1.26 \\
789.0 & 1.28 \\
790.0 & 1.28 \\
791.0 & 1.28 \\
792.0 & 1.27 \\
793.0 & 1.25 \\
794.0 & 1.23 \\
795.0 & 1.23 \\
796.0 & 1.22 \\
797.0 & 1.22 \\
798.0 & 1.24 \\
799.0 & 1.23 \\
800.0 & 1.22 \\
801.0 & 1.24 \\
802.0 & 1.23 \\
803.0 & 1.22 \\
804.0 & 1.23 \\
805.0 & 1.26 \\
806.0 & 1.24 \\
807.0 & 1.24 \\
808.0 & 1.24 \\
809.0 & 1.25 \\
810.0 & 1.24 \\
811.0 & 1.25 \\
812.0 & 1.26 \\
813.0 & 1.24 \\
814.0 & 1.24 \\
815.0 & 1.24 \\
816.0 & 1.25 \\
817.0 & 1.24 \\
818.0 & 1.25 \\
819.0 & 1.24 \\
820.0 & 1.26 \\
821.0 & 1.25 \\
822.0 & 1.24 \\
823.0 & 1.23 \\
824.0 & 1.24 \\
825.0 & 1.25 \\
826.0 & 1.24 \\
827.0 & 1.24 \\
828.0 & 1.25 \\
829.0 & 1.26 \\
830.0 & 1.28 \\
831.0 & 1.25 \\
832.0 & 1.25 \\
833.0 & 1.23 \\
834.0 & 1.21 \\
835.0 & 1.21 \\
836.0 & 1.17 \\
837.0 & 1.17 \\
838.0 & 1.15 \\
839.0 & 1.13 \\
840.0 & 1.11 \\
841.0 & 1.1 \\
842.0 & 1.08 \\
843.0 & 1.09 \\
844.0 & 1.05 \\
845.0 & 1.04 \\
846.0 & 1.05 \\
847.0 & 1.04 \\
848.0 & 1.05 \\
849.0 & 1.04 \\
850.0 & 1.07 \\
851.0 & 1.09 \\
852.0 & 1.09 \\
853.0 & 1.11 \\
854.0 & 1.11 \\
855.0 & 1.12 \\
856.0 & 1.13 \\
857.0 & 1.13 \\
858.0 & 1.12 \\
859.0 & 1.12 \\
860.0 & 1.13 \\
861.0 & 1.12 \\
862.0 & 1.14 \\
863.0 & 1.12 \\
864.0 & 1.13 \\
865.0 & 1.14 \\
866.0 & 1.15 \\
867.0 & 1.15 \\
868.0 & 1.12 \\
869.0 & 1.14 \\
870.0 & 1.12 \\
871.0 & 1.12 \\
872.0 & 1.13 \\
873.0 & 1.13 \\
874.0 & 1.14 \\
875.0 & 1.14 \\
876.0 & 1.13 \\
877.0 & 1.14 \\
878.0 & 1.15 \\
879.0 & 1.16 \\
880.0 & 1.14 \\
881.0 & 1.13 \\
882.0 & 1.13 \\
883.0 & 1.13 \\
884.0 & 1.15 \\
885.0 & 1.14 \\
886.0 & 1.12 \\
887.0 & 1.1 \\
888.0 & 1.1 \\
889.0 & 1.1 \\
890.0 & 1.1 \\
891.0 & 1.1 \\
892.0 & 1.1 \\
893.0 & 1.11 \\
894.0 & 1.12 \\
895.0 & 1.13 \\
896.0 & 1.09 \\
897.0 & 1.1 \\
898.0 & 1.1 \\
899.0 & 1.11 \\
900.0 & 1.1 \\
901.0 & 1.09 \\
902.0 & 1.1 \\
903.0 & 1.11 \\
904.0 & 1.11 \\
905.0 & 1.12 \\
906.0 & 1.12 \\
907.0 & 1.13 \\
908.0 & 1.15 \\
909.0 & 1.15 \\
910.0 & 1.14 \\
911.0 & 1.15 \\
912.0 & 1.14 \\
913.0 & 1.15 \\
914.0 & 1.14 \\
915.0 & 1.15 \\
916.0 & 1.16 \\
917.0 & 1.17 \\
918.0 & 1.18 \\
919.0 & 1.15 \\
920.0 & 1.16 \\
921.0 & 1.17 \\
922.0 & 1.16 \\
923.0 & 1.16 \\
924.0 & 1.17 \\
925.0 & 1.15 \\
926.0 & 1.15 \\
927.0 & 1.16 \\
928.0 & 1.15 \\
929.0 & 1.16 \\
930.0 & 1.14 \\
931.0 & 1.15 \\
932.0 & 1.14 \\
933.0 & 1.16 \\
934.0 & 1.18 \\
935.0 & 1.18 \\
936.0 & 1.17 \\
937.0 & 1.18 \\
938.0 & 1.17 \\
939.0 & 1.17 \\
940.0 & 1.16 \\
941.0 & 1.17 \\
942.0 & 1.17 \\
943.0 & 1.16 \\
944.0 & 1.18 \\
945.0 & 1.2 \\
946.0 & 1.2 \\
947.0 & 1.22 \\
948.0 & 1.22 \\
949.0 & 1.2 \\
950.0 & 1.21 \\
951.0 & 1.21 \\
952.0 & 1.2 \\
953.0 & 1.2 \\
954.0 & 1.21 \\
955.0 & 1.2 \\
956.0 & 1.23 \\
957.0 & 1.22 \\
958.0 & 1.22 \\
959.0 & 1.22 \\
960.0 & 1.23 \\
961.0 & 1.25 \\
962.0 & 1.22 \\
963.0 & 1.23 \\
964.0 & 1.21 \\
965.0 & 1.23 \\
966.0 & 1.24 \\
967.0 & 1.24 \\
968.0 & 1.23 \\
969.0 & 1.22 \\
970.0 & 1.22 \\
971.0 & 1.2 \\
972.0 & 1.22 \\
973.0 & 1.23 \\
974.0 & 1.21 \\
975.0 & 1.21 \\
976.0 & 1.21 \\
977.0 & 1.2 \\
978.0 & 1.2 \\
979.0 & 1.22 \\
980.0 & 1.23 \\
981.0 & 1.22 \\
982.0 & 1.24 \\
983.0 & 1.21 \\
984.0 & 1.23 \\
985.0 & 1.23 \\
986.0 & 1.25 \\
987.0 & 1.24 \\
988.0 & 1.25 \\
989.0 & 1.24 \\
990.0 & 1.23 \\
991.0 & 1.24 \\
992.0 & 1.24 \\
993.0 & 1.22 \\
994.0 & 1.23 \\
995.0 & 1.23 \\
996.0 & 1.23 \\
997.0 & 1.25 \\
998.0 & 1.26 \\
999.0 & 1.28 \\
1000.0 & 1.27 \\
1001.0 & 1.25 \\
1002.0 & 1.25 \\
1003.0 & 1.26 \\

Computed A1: 0.07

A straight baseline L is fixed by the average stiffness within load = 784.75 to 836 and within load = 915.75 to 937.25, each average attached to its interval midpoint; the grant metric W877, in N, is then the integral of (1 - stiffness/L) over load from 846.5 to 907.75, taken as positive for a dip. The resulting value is 4.1 N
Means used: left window 1.25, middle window 1.12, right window 1.16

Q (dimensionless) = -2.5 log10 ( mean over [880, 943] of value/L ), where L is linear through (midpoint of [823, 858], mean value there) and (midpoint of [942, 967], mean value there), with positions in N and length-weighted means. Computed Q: 0.05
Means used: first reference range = 1.15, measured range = 1.14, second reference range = 1.21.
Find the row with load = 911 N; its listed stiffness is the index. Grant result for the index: 1.15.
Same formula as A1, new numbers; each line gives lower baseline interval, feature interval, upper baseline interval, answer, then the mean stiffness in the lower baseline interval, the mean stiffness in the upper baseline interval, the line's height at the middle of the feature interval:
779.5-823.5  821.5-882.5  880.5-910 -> 0.03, 1.25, 1.12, 1.18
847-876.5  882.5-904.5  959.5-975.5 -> 0.04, 1.12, 1.22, 1.15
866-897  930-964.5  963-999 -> 0.00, 1.13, 1.23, 1.19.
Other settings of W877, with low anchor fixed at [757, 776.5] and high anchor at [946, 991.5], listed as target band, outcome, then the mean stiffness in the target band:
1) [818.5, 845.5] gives 1.35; 1.19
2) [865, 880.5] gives 1.35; 1.14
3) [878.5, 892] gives 1.31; 1.12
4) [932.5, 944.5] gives 0.57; 1.17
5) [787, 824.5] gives 0.53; 1.24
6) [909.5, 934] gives 1.56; 1.16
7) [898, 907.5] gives 0.99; 1.11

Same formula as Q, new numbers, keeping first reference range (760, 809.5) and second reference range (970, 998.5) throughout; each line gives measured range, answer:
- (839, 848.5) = 0.17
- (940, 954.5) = 0.03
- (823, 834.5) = 0.00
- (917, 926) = 0.07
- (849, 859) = 0.13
